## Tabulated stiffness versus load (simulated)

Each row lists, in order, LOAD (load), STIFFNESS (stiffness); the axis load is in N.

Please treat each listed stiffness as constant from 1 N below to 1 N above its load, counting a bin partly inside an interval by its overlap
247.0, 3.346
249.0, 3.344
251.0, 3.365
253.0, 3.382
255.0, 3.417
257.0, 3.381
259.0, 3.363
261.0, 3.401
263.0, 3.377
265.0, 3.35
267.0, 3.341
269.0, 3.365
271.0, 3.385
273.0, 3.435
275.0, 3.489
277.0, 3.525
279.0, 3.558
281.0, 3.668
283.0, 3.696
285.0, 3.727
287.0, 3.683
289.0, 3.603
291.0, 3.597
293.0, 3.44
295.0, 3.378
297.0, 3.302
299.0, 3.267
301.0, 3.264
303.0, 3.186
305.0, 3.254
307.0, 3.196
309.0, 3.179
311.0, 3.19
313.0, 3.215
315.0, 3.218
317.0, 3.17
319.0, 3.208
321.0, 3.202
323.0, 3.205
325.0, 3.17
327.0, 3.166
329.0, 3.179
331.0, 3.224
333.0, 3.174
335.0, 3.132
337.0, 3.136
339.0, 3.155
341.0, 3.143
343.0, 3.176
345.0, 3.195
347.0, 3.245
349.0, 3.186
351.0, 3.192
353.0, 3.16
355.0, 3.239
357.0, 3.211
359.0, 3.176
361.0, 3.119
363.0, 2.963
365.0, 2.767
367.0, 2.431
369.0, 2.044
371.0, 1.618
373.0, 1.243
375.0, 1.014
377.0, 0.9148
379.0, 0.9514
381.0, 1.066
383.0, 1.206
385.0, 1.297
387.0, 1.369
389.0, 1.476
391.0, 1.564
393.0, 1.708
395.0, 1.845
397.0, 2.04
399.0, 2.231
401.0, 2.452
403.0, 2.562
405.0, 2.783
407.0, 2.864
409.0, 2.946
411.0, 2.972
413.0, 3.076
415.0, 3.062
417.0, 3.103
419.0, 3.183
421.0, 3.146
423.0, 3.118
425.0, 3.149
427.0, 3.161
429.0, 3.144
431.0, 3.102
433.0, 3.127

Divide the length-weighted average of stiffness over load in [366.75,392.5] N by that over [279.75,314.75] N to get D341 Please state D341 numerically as 0.40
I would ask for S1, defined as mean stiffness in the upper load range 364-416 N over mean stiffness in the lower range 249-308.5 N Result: 0.58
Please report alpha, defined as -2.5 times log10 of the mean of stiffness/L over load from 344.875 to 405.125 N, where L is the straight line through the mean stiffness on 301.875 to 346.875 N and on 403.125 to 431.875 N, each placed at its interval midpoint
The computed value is 0.39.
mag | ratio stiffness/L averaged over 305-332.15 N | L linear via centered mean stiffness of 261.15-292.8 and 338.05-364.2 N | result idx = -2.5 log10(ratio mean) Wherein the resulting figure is 0.04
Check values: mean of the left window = 3.51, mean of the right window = 3.16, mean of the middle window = 3.2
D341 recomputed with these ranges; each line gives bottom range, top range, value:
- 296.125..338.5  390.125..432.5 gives 0.85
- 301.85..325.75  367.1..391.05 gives 0.42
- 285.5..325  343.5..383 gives 0.72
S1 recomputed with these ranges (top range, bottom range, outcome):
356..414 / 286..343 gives 0.64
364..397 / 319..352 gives 0.49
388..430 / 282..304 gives 0.76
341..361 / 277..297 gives 0.89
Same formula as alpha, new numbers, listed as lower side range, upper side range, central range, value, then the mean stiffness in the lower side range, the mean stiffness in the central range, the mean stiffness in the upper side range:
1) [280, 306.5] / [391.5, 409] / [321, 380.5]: 0.06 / 3.46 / 2.74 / 2.33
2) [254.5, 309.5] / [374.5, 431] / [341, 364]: -0.15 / 3.42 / 3.17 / 2.29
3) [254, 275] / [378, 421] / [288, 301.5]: -0.10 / 3.39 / 3.41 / 2.2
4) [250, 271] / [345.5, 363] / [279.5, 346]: -0.01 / 3.37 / 3.3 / 3.18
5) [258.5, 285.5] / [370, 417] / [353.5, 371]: -0.19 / 3.47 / 2.81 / 1.95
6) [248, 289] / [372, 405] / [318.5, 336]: -0.24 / 3.47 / 3.18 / 1.6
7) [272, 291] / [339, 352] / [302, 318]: 0.07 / 3.6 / 3.2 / 3.19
